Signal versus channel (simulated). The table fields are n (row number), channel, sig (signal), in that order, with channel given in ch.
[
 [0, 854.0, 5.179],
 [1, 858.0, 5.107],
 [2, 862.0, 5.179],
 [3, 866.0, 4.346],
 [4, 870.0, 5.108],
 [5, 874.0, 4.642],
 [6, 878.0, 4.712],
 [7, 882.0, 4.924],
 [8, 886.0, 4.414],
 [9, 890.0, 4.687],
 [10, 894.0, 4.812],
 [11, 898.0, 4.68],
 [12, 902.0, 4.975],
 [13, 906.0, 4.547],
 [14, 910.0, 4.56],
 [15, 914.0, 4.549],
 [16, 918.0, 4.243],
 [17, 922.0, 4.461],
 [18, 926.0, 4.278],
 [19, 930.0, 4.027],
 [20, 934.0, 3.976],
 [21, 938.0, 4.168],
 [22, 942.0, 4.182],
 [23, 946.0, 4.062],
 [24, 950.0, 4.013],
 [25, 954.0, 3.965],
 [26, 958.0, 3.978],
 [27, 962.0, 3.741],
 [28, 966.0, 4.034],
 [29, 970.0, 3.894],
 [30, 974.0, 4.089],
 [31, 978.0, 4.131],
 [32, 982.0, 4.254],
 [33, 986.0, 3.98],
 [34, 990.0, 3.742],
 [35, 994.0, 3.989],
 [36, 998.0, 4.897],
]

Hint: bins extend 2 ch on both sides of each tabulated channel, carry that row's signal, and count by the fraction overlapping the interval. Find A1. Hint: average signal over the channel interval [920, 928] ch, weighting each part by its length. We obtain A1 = 4.37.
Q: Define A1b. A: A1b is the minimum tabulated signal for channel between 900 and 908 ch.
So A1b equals 4.547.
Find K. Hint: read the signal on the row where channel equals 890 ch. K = 4.687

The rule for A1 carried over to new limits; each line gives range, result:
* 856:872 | 4.94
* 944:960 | 4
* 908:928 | 4.42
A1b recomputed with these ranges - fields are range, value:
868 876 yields 4.642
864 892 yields 4.346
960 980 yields 3.741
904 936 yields 3.976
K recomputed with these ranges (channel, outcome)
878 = 4.712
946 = 4.062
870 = 5.108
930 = 4.027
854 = 5.179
